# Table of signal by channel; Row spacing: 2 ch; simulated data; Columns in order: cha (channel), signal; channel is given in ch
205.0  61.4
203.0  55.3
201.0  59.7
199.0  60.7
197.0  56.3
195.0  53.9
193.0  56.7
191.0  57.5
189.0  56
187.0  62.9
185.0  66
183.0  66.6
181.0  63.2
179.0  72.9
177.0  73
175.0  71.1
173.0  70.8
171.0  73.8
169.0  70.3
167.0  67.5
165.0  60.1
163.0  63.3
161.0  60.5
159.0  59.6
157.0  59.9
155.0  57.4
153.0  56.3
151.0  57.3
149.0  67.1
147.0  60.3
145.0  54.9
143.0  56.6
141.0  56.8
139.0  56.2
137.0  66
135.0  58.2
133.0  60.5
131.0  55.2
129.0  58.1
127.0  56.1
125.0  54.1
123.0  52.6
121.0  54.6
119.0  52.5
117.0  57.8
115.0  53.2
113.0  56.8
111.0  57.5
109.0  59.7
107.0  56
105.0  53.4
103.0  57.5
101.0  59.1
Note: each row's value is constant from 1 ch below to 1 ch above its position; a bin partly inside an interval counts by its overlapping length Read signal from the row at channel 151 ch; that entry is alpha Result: 57.3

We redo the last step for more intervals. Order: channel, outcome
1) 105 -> 53.4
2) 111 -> 57.5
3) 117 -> 57.8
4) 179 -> 72.9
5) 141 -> 56.8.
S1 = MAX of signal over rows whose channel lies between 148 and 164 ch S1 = 67.1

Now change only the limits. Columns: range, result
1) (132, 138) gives 66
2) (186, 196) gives 62.9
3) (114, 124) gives 57.8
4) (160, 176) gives 73.8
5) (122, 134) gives 60.5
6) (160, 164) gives 63.3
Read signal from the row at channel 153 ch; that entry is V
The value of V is 56.3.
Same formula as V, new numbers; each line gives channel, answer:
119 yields 52.5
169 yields 70.3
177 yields 73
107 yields 56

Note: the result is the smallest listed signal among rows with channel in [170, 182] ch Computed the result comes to 63.2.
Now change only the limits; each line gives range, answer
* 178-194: 56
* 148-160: 56.3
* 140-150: 54.9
